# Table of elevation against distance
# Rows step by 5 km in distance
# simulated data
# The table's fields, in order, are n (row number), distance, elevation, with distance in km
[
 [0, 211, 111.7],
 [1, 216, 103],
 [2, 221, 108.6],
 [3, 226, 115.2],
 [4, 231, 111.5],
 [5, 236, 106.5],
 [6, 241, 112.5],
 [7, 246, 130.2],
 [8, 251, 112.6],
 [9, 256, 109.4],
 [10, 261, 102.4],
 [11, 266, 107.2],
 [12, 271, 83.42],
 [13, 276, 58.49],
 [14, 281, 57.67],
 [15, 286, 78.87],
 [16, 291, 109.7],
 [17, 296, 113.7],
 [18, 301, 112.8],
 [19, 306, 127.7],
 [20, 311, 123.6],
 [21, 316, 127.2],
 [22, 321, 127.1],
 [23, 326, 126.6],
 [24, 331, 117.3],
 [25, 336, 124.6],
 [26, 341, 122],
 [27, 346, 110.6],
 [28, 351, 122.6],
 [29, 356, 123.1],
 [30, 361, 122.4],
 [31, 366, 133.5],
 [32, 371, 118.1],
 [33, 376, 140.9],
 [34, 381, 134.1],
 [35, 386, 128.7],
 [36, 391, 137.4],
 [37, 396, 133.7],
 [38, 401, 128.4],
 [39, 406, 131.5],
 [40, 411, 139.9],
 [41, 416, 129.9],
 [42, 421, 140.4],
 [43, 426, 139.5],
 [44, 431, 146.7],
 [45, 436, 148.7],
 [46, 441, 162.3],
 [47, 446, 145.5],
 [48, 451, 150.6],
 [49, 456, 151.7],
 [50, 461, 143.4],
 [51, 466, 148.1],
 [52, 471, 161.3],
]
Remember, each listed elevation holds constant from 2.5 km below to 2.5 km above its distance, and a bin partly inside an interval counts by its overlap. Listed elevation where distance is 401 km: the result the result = 128.4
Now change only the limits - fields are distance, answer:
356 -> 123.1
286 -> 78.87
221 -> 108.6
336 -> 124.6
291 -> 109.7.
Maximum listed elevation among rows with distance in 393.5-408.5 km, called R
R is 133.7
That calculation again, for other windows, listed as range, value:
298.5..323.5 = 127.7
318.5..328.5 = 127.1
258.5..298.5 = 113.7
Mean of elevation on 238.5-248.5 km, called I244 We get 121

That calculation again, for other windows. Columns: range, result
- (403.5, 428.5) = 136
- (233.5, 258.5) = 114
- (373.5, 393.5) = 135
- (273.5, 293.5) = 76.2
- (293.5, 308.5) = 118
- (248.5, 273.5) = 103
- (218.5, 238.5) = 110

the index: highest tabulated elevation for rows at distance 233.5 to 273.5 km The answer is 130.2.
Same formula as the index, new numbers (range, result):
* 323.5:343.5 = 126.6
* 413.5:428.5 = 140.4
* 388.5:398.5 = 137.4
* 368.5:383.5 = 140.9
